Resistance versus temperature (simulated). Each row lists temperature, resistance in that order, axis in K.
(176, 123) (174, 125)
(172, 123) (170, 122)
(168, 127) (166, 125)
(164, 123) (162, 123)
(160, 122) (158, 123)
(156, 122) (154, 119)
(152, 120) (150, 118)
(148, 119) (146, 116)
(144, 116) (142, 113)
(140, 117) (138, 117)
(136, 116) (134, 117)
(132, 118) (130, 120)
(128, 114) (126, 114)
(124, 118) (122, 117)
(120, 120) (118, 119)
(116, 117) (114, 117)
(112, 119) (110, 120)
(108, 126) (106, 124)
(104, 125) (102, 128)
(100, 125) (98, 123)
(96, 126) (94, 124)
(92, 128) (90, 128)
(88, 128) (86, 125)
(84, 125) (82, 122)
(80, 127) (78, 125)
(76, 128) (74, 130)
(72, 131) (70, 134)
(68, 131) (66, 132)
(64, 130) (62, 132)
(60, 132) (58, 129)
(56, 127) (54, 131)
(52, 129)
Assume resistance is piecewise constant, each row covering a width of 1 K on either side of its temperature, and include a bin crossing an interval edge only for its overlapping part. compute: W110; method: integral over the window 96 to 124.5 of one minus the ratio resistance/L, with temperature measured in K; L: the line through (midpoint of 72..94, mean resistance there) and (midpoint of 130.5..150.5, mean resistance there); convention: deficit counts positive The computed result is 0.11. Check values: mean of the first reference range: 127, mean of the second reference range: 117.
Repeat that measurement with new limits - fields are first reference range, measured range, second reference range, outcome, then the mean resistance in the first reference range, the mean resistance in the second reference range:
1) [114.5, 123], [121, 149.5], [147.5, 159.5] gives 0.6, 118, 120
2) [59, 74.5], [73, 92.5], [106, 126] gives 0.1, 132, 119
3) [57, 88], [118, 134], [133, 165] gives 0.6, 129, 119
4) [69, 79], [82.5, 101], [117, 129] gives -0.1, 130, 117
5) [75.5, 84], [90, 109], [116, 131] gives -0.6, 125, 117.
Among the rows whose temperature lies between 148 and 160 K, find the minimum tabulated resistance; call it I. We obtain 118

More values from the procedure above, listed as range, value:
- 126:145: 113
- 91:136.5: 114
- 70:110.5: 120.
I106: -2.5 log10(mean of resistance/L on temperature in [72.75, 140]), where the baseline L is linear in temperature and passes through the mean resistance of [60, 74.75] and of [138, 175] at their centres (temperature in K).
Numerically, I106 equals 0.04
